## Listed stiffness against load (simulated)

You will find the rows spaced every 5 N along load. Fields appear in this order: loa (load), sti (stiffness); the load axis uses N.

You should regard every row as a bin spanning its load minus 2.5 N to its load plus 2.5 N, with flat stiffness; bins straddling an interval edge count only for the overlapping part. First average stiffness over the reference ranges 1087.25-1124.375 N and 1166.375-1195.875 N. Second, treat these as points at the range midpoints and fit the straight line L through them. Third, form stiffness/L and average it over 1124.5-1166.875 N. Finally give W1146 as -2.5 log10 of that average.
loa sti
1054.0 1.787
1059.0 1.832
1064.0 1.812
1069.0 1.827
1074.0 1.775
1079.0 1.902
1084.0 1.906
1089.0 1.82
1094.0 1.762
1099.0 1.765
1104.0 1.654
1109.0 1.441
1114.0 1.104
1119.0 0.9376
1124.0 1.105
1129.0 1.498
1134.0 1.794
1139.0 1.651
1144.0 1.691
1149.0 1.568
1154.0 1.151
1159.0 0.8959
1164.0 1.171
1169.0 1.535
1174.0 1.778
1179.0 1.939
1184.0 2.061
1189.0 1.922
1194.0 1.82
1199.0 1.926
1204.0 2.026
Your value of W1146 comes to 0.17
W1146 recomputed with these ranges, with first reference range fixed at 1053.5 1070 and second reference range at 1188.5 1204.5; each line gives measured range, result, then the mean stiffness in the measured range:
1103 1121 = 0.415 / 1.26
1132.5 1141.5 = 0.094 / 1.71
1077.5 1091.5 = -0.024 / 1.87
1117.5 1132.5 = 0.444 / 1.24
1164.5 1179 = 0.158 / 1.64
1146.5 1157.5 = 0.386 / 1.32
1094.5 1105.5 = 0.073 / 1.72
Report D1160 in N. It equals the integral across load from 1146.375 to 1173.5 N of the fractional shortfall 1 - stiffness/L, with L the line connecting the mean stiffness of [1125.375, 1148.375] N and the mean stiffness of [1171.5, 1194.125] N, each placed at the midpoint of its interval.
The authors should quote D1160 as 7.14 N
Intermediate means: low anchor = 1.62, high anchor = 1.91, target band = 1.3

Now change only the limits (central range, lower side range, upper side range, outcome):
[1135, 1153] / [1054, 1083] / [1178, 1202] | 2.71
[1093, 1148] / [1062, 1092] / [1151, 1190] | 6.91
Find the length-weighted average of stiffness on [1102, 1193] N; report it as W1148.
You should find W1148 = 1.5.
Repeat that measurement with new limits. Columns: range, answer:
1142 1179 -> 1.43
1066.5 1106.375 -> 1.8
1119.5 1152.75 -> 1.5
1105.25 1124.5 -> 1.18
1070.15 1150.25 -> 1.59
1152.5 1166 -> 1.06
